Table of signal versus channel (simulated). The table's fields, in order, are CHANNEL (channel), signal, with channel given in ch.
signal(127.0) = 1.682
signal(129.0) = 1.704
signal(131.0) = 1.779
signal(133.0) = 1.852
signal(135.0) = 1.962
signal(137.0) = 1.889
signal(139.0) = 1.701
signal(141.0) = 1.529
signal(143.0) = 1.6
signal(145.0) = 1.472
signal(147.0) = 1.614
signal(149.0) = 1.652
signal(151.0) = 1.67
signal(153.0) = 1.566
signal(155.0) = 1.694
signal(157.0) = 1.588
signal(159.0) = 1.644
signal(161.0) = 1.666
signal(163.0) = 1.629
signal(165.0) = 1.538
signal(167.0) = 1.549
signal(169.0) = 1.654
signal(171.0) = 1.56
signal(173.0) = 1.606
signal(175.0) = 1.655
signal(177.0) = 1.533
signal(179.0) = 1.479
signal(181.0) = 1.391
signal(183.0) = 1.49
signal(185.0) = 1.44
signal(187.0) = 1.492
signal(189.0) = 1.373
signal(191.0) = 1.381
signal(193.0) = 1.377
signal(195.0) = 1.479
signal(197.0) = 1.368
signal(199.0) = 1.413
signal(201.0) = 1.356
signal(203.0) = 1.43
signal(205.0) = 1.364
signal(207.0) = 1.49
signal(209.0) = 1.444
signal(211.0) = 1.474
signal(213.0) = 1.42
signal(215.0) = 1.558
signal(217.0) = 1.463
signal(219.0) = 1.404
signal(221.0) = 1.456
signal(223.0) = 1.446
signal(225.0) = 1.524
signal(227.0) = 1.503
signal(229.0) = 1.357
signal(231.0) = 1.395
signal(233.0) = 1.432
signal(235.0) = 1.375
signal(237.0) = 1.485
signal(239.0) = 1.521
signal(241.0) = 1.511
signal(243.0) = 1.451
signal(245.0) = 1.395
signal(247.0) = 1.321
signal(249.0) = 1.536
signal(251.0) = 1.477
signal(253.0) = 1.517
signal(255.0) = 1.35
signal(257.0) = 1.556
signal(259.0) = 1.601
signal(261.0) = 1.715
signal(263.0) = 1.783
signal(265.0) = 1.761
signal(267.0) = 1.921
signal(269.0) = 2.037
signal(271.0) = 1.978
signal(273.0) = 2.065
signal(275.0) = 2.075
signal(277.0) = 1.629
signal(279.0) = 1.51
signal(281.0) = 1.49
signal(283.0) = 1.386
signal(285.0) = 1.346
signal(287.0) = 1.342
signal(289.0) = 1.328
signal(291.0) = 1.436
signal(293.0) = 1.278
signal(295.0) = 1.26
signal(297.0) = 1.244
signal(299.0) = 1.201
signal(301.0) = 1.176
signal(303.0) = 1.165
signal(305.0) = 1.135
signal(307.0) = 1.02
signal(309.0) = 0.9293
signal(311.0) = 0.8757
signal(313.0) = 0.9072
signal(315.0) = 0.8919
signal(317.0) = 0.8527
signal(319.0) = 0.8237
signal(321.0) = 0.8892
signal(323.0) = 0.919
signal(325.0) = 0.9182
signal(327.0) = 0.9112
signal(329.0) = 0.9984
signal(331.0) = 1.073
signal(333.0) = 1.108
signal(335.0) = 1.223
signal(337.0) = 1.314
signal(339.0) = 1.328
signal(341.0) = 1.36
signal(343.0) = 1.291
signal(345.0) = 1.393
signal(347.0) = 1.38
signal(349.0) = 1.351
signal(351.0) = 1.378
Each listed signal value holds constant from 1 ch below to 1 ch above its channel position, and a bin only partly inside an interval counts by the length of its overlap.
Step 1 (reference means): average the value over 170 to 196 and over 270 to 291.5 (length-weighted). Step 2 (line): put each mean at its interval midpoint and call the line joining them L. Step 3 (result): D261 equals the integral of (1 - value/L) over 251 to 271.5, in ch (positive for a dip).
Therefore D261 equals -1.6 ch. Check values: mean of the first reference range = 1.48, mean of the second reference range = 1.6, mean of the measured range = 1.7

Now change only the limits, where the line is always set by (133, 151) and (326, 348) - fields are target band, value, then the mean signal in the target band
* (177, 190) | 1.1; 1.45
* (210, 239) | 0.7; 1.45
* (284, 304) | 0.7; 1.28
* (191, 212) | 1.7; 1.42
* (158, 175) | 0.2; 1.61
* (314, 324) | 3.1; 0.875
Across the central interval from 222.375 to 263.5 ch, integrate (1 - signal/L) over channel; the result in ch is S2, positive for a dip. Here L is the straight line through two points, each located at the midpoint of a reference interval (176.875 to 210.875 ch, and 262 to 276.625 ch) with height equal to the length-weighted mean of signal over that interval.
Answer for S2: 6.3 ch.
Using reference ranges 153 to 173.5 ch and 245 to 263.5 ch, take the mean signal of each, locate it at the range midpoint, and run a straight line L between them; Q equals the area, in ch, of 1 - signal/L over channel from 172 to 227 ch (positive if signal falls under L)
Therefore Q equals 4.2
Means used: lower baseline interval 1.61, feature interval 1.46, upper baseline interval 1.53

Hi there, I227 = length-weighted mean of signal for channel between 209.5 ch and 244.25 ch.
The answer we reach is 1.46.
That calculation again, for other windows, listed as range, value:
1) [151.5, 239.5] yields 1.49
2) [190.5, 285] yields 1.53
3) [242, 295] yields 1.58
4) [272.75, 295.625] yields 1.5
